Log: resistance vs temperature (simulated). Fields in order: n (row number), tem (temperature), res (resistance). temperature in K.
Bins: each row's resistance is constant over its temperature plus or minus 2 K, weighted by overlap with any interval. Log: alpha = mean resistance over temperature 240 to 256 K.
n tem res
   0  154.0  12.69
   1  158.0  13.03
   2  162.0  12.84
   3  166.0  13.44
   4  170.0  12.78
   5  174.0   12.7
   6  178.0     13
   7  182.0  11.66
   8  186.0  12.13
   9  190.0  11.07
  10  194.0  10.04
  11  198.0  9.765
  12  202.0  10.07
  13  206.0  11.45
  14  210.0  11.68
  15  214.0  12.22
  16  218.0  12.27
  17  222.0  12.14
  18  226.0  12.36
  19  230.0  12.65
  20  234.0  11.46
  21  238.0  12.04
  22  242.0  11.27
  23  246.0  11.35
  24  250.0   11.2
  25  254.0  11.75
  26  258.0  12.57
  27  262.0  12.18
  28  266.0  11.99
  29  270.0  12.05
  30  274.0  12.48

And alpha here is 11.4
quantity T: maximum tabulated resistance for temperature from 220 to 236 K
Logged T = 12.65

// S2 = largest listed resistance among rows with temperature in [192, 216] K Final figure 12.22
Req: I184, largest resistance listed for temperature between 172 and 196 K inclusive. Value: 13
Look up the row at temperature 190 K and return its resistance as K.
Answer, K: 11.07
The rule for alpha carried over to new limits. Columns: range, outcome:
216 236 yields 12.2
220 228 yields 12.2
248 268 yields 11.9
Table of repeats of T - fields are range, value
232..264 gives 12.57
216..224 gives 12.27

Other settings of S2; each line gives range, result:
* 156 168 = 13.44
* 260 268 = 12.18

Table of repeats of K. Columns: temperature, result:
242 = 11.27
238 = 12.04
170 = 12.78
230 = 12.65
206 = 11.45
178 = 13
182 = 11.66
